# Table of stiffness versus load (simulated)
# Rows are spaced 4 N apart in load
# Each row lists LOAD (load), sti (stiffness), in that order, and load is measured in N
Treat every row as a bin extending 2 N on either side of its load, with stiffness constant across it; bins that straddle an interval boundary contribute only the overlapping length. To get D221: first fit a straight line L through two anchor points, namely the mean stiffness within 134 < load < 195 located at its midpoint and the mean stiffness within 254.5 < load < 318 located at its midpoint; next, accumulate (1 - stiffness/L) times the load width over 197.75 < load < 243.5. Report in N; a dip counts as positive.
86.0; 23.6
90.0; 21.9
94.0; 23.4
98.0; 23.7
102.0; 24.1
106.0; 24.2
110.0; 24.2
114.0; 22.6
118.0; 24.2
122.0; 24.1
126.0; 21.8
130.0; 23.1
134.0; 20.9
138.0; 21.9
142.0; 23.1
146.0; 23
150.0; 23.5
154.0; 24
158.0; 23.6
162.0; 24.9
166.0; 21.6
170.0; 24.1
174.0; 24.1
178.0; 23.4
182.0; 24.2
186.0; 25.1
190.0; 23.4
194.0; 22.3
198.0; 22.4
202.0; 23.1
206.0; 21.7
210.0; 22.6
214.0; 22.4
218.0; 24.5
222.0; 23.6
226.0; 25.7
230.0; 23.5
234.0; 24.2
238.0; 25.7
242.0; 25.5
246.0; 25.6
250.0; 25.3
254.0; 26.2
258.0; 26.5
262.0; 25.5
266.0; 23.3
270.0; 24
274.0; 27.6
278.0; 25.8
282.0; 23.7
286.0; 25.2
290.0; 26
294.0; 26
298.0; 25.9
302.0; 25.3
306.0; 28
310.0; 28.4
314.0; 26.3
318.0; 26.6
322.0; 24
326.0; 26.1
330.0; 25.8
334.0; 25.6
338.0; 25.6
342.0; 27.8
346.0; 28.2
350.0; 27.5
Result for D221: 1.5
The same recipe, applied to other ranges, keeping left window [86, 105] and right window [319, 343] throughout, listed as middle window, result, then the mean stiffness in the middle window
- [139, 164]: 0.3 N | 23.6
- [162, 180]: 0.5 N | 23.5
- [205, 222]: 1.1 N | 23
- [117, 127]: 0.1 N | 23.4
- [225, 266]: -0.6 N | 25.3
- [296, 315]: -1.0 N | 26.8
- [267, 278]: -0.2 N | 25.6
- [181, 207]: 1.3 N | 23.2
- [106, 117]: 0.0 N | 23.6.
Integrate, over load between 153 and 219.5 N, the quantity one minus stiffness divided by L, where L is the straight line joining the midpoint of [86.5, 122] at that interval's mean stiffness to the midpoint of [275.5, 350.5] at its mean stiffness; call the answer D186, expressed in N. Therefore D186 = 3.3 N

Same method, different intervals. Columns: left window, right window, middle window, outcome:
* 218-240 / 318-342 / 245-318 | -1.98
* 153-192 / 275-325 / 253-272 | 0.22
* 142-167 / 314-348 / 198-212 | 1.04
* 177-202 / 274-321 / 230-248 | -0.28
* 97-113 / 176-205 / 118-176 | 1.26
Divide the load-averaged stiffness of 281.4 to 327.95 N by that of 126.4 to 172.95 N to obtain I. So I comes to 1.13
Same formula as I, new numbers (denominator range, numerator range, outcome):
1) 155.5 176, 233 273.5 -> 1.07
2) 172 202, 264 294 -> 1.07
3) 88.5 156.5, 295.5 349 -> 1.14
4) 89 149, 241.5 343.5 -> 1.12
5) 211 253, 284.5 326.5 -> 1.06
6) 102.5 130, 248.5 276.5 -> 1.08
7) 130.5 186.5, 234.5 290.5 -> 1.09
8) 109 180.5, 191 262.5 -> 1.04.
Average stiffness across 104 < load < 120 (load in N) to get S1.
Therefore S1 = 23.8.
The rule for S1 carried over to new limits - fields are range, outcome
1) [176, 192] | 24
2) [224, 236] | 24.5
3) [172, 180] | 23.8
